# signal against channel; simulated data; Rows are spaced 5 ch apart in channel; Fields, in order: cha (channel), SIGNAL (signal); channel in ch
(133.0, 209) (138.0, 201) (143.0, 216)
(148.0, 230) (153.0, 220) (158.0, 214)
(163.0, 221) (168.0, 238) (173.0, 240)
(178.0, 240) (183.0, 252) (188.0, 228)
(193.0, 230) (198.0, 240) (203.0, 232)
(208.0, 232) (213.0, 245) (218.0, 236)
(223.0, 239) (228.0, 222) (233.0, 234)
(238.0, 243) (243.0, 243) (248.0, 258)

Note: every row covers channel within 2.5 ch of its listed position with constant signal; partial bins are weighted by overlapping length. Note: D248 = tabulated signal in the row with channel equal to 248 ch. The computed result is 258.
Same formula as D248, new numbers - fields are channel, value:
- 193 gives 230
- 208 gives 232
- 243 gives 243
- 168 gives 238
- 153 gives 220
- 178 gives 240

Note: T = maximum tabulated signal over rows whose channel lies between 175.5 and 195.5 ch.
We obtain 252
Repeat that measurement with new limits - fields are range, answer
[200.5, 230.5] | 245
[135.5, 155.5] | 230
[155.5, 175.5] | 240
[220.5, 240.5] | 243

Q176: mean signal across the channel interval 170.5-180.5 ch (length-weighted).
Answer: 240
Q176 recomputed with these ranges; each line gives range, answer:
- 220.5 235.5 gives 232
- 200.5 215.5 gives 236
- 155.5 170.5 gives 224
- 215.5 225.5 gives 238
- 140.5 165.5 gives 220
